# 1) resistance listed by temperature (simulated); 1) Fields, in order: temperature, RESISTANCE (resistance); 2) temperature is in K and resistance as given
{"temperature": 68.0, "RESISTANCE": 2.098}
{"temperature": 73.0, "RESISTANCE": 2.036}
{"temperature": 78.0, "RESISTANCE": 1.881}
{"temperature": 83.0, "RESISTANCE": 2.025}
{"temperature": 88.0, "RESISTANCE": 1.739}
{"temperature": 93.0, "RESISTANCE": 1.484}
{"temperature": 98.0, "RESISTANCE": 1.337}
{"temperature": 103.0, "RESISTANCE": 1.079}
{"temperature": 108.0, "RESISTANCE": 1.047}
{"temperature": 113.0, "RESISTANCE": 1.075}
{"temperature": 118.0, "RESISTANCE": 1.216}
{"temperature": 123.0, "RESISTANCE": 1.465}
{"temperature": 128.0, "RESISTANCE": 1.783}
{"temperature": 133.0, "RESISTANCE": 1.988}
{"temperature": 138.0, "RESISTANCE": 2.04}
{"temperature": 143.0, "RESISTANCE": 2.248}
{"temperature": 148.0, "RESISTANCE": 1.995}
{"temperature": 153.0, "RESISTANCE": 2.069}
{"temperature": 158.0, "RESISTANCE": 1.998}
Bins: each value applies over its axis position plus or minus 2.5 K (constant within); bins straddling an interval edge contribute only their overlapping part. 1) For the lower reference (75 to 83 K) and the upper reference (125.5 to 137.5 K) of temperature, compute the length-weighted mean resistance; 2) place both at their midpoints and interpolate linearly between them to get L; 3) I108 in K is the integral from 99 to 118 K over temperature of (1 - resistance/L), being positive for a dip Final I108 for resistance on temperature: 8.0 K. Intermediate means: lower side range 1.94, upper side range 1.91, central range 1.11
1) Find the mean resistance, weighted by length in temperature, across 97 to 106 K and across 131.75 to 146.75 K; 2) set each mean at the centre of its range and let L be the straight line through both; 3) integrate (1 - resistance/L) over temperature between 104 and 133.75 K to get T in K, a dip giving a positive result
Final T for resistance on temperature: 4.4 K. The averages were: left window 1.18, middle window 1.38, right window 2.09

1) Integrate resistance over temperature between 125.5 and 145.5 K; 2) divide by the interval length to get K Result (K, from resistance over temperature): 2.01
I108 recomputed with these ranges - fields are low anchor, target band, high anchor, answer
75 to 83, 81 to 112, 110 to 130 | 5.2 K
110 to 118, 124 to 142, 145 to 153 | -3.4 K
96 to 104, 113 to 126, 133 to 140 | 2.7 K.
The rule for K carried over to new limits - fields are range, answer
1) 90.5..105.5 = 1.3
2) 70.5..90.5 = 1.92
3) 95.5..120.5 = 1.15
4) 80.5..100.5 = 1.65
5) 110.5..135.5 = 1.51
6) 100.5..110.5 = 1.06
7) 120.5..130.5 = 1.62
